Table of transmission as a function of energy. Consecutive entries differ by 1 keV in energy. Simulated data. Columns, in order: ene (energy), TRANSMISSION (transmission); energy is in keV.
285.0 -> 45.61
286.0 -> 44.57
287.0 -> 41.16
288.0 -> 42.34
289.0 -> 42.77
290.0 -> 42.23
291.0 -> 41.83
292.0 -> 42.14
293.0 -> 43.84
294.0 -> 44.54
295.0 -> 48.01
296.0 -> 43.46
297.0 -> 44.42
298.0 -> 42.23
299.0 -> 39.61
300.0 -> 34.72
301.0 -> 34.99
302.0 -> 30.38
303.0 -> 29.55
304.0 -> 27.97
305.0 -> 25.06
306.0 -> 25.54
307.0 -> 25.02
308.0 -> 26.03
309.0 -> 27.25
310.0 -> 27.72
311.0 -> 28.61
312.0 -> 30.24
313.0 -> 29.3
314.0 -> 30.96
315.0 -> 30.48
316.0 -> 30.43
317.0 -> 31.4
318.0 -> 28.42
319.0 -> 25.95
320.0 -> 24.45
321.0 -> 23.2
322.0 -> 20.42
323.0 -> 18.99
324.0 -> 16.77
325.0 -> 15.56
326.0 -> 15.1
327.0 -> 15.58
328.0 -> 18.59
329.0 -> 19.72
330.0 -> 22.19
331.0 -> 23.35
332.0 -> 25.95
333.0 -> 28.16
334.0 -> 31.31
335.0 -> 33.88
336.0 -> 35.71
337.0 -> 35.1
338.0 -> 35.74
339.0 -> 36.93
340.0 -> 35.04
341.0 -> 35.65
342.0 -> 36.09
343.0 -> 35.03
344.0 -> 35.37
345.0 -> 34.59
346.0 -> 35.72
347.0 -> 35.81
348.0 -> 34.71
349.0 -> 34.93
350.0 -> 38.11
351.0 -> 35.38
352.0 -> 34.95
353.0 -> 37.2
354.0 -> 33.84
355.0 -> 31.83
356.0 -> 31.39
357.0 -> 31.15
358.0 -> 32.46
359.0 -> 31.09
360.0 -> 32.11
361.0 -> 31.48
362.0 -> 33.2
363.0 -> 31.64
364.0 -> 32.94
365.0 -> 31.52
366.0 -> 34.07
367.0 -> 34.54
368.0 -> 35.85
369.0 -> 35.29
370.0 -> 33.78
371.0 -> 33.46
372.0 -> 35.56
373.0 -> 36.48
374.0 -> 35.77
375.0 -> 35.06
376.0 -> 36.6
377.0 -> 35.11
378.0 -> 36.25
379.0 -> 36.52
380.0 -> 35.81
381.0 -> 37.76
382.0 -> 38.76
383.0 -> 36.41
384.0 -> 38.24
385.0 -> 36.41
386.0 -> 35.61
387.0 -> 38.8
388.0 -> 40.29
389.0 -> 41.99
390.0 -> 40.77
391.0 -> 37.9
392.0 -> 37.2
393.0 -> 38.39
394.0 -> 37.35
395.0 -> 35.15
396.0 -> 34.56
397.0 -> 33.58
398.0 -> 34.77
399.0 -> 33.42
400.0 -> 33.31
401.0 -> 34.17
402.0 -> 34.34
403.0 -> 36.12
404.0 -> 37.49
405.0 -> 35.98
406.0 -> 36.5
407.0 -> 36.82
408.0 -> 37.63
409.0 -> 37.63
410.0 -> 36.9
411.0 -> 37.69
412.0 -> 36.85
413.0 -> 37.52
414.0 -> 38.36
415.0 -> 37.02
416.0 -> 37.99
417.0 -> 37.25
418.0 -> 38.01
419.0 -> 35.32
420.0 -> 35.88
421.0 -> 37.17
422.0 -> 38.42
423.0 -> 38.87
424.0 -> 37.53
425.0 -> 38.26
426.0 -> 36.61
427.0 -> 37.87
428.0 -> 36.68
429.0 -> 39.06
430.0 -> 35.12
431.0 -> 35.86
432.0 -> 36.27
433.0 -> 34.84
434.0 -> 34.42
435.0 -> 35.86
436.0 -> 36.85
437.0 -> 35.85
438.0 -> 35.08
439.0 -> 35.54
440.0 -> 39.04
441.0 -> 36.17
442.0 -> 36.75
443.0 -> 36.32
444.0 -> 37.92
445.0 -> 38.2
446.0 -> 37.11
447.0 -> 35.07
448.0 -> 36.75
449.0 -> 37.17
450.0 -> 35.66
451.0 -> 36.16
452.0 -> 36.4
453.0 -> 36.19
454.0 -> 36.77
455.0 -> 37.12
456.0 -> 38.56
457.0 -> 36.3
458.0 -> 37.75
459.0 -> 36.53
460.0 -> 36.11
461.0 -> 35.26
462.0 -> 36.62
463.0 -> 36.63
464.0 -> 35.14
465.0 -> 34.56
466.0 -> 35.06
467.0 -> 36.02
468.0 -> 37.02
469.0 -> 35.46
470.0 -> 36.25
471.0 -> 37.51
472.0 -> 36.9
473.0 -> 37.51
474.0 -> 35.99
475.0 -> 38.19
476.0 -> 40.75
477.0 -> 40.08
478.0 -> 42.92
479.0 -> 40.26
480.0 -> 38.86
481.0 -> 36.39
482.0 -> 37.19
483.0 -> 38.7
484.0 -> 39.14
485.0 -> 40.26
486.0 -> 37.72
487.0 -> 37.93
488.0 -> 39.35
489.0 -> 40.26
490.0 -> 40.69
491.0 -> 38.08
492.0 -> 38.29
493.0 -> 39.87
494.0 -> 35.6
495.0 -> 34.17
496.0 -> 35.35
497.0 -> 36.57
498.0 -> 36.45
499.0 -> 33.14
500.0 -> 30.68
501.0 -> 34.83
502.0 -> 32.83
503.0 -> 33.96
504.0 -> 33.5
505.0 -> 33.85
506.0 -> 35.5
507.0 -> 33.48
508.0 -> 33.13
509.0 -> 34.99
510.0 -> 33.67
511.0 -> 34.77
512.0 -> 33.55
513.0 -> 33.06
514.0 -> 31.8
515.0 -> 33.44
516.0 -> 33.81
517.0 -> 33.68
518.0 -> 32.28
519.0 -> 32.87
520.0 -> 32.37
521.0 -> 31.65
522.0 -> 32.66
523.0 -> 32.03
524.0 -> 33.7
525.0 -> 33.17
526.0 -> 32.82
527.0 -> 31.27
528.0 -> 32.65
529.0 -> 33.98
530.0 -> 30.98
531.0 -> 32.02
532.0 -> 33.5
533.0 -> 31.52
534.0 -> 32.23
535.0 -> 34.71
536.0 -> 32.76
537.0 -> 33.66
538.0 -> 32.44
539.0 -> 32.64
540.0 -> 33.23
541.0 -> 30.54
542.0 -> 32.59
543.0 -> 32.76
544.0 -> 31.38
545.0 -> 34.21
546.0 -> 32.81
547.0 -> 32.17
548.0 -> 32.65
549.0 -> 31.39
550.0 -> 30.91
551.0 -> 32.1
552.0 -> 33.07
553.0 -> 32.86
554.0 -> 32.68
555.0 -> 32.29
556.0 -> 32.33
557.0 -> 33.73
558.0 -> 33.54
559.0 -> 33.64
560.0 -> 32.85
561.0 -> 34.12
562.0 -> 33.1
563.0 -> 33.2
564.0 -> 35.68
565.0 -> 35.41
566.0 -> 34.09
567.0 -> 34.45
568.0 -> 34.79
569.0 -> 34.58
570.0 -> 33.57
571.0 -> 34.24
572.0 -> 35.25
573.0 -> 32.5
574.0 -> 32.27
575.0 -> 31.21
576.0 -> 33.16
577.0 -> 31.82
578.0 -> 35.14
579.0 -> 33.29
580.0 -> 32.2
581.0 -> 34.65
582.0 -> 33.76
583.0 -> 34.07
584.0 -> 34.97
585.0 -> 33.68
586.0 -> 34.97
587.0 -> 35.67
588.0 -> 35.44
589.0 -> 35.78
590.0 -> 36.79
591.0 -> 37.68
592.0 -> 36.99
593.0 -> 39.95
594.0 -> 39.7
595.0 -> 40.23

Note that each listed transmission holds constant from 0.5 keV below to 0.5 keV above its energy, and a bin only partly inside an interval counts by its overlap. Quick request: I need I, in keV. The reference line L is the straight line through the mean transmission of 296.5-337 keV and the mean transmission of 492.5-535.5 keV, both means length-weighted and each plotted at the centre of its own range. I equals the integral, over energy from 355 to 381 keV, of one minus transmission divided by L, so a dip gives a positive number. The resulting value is -4.4 keV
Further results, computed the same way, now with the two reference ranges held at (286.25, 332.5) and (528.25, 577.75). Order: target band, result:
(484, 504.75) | -2.6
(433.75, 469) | -4.9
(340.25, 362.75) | -2.4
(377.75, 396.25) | -3.8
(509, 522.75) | -0.2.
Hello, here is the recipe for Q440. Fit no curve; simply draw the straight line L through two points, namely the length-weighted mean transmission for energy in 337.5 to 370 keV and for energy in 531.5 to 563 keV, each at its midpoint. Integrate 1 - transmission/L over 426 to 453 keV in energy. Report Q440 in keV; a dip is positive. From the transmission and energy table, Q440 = -2.3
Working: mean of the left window 34.2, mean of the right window 32.7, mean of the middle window 36.5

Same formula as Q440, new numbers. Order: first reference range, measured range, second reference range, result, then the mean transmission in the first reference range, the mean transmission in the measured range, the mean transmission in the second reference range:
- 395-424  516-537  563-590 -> 1.3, 36.4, 32.7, 34.1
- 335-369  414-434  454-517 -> -0.9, 34.3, 37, 36.4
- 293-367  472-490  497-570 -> -3.5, 31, 38.9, 33.2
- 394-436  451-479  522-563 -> -1.7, 36.4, 37.1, 32.7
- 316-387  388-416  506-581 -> -4.1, 31.7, 36.7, 33.1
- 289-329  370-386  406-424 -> -0.6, 30.3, 36.2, 37.4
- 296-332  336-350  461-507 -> -3.3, 27.1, 35.5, 36.9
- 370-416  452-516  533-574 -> -3.2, 36.6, 36.4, 33.1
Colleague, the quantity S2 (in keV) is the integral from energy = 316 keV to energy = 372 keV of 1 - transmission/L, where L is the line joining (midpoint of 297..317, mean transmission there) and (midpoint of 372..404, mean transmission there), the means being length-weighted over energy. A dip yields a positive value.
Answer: 5.1 keV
